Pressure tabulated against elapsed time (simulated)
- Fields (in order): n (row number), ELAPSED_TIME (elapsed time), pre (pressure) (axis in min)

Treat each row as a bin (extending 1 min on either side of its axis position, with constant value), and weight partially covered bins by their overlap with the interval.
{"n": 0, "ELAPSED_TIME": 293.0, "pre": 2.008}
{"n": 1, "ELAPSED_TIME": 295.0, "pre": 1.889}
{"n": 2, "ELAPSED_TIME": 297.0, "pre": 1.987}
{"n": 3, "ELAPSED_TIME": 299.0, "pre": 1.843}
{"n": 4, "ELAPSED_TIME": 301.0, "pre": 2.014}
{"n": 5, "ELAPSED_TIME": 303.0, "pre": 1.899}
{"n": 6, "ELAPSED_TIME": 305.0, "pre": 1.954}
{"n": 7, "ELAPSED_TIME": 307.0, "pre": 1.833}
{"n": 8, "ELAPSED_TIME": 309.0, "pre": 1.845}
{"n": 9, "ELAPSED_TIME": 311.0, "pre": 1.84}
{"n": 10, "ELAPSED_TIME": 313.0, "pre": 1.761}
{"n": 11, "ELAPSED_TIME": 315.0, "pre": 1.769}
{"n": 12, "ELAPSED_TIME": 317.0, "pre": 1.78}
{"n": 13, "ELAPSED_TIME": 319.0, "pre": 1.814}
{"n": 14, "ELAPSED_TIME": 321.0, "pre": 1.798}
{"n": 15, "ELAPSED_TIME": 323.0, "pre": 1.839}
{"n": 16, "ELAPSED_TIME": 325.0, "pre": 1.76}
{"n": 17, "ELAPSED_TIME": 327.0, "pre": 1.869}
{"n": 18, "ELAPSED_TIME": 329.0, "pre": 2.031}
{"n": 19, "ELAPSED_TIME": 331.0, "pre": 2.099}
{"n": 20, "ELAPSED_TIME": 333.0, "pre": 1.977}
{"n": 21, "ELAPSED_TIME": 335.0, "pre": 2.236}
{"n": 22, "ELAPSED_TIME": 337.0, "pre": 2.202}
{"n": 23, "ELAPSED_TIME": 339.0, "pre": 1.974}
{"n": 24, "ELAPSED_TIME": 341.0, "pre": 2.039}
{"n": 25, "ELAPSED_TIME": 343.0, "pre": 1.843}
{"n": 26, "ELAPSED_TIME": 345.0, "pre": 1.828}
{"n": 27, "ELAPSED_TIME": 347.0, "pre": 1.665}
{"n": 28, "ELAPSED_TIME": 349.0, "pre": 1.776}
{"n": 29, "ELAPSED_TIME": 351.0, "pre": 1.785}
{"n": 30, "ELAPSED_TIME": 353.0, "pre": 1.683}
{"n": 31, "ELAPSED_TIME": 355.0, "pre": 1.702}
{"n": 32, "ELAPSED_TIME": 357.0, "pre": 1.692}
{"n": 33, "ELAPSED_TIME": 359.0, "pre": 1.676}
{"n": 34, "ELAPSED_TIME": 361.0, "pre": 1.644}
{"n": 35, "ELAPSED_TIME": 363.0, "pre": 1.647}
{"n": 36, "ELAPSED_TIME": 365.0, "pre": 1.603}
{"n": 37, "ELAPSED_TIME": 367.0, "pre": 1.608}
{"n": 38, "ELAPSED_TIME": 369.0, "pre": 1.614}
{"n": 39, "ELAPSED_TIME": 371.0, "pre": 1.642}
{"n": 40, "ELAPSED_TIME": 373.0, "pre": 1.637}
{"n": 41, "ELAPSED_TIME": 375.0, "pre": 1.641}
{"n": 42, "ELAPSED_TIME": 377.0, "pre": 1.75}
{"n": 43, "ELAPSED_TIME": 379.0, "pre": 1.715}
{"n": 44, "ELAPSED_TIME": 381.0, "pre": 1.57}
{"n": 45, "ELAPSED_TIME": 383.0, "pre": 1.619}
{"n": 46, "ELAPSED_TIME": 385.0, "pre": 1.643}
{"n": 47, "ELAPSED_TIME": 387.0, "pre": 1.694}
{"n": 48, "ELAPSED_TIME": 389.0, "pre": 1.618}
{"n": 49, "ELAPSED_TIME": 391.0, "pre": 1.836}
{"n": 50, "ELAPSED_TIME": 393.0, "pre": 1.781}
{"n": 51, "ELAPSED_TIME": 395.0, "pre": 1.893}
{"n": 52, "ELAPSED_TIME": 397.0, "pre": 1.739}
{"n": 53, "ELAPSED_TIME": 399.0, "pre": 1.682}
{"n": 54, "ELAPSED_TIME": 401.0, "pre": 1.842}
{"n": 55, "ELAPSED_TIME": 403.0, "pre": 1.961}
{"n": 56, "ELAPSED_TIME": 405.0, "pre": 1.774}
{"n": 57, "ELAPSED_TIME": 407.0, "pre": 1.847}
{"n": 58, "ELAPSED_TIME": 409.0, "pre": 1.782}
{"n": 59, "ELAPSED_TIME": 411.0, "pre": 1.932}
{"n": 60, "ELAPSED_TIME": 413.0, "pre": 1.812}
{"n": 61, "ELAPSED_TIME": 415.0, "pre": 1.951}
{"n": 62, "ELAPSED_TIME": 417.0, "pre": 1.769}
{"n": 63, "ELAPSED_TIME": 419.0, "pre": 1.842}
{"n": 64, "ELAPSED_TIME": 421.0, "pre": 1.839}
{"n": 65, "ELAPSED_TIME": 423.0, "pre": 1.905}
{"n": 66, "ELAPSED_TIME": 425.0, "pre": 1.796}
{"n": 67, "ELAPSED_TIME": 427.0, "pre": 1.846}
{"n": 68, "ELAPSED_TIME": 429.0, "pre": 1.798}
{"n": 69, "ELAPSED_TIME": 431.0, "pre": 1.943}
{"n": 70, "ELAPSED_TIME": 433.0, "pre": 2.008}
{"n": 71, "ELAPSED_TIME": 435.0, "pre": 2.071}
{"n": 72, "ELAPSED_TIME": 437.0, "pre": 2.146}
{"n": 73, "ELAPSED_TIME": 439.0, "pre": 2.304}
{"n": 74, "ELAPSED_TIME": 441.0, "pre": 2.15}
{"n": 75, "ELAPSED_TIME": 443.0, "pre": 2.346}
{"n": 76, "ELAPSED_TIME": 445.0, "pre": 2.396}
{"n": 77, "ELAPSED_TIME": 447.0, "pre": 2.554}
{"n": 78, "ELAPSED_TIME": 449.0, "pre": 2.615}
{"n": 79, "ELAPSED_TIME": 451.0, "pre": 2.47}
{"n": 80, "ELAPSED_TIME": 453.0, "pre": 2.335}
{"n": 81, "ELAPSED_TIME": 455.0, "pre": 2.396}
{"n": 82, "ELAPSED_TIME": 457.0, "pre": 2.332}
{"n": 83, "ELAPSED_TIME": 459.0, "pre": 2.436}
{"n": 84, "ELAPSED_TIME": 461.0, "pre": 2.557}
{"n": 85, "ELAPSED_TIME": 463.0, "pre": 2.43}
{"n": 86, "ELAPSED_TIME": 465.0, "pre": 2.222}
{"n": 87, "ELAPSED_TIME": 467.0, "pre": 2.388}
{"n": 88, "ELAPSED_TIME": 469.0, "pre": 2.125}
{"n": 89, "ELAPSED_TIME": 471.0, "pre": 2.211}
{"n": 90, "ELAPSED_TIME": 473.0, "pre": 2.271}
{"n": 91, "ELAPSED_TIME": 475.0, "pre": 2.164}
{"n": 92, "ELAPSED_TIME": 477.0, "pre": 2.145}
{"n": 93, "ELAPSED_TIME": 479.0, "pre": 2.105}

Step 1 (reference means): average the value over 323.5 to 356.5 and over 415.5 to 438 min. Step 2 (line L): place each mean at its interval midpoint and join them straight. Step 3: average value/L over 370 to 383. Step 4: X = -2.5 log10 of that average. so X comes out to 0.151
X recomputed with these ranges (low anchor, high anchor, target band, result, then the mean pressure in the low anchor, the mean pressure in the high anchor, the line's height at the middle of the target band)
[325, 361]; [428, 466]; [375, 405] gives 0.19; 1.88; 2.29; 2.06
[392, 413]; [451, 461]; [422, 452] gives 0.02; 1.82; 2.4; 2.2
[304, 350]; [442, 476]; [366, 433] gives 0.21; 1.89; 2.37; 2.15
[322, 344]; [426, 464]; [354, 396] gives 0.24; 1.99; 2.27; 2.09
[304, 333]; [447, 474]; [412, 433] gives 0.20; 1.86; 2.38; 2.24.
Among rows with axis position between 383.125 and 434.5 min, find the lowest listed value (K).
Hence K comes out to 1.618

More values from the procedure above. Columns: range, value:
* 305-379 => 1.603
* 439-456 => 2.15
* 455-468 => 2.222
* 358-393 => 1.57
